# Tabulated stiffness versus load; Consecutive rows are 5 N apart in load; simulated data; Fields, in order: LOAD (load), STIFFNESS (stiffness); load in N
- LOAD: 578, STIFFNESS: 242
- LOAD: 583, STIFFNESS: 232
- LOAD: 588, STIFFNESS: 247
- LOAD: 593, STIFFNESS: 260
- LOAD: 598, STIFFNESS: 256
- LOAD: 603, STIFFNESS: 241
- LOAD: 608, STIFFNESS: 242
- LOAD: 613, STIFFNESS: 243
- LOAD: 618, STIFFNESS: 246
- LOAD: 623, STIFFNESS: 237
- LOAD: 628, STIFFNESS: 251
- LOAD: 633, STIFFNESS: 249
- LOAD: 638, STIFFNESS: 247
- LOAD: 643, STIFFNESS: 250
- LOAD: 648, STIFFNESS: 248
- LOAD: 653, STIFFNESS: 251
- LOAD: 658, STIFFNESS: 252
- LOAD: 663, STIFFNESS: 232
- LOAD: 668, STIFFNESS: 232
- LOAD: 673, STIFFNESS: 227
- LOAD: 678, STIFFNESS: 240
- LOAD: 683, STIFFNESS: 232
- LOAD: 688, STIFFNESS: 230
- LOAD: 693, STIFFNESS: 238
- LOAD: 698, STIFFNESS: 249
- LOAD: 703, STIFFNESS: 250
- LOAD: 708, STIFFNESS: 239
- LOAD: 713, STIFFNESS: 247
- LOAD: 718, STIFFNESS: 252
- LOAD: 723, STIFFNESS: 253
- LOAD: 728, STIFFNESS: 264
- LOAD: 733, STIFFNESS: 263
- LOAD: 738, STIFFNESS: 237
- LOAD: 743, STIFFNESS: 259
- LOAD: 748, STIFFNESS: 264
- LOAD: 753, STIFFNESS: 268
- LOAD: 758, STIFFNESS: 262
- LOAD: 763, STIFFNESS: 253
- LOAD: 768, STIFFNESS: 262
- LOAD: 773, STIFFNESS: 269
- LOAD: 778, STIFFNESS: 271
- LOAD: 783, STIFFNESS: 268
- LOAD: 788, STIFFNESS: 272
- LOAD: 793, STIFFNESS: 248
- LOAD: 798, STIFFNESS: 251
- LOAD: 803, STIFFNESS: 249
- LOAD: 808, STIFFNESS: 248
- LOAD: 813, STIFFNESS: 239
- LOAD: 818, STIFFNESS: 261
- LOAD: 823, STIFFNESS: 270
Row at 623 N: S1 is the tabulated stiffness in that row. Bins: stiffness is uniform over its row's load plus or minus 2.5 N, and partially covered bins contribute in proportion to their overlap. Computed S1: 237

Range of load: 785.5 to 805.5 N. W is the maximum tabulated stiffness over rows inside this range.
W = 272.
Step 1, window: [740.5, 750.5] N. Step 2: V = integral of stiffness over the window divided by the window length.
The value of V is 262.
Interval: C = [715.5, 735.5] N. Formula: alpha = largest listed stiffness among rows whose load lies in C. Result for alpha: 264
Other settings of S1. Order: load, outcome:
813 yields 239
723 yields 253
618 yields 246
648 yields 248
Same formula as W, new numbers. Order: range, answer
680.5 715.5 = 250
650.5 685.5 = 252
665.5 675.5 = 232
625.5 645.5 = 251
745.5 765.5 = 268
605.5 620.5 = 246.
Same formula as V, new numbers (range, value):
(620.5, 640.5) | 246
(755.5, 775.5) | 262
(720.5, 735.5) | 260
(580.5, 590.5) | 240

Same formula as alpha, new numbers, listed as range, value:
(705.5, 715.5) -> 247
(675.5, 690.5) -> 240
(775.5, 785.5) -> 271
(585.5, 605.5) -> 260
